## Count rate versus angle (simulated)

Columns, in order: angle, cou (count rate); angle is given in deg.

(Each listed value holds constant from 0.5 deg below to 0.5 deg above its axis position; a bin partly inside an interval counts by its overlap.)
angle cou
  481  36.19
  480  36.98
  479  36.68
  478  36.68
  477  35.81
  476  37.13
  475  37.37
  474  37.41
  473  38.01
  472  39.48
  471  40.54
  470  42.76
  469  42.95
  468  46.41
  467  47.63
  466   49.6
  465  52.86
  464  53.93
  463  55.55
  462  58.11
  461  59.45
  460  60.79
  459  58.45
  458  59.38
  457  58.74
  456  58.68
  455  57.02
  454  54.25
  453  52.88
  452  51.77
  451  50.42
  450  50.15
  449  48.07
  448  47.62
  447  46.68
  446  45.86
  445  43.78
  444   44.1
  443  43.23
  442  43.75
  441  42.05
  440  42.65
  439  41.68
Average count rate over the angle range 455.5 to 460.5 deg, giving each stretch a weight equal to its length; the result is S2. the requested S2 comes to 59.2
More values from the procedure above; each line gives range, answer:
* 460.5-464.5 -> 56.8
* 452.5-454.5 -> 53.6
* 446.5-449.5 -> 47.5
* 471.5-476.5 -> 37.9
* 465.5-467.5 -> 48.6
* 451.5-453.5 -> 52.3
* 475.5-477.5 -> 36.5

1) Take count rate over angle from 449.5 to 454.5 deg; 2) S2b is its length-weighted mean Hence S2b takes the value 51.9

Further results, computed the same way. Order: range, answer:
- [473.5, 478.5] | 36.9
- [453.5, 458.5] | 57.6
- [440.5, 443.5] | 43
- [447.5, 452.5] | 49.6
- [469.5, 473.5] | 40.2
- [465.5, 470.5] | 45.9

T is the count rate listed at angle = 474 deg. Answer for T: 37.41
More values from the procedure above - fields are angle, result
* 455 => 57.02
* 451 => 50.42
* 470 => 42.76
